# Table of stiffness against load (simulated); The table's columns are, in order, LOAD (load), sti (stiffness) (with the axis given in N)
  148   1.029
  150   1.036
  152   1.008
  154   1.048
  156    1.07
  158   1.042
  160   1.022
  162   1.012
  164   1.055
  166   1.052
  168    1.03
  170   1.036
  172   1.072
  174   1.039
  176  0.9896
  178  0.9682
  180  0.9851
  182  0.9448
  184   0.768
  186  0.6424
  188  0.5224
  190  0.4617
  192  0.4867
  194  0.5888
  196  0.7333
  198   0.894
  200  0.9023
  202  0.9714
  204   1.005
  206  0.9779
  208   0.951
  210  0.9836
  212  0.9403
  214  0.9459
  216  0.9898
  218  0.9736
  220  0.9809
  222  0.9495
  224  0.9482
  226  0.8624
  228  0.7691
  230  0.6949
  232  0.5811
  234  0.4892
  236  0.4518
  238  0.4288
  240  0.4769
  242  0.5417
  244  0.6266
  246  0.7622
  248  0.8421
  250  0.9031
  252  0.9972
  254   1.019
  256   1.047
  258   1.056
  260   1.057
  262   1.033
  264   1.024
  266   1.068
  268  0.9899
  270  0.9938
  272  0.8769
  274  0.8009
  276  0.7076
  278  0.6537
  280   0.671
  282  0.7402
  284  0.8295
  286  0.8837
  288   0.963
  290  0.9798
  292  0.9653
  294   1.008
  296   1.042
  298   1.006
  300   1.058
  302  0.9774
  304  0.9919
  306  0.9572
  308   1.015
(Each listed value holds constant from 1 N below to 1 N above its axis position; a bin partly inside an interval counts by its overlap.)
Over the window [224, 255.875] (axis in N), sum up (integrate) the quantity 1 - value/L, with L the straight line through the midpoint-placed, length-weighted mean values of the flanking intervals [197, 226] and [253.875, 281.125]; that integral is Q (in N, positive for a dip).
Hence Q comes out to 7.6 N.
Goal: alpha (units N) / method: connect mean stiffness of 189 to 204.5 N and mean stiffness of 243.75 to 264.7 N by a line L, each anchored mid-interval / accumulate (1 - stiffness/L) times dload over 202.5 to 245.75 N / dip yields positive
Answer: 2.2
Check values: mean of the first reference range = 0.747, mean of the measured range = 0.791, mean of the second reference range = 0.953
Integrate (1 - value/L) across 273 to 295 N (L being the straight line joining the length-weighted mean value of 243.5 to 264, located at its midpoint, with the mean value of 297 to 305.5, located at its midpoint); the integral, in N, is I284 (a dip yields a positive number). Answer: 3.3 N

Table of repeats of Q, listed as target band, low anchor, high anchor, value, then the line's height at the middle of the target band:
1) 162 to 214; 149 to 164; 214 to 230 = 4.9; 0.976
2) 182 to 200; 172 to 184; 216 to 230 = 5.4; 0.954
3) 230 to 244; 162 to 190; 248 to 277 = 6.4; 0.951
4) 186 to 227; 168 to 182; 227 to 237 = -4.7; 0.782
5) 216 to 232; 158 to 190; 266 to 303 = 0.8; 0.918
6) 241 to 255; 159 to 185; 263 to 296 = 1.6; 0.921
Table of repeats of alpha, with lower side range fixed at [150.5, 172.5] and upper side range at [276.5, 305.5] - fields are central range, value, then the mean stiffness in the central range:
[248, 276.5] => -0.9 N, 0.97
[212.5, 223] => 0.2 N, 0.967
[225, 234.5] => 2.8 N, 0.689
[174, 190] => 3.1 N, 0.821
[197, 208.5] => 0.6 N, 0.95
